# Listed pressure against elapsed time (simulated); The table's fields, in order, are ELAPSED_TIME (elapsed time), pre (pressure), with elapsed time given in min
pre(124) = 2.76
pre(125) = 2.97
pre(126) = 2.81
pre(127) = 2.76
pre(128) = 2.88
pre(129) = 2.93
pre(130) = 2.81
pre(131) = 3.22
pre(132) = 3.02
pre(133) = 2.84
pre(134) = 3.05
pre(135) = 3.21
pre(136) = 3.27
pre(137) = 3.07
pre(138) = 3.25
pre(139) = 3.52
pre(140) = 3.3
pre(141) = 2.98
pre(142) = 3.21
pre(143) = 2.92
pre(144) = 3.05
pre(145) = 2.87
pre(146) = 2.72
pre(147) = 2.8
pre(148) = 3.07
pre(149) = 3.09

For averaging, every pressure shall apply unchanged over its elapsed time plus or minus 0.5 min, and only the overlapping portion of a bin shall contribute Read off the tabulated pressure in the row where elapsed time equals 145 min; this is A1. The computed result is 2.87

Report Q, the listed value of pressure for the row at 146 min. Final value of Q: 2.72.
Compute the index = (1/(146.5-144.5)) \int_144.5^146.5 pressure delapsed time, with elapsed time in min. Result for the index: 2.79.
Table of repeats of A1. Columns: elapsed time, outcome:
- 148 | 3.07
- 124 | 2.76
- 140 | 3.3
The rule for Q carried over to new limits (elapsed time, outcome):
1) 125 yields 2.97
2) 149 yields 3.09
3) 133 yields 2.84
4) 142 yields 3.21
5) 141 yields 2.98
